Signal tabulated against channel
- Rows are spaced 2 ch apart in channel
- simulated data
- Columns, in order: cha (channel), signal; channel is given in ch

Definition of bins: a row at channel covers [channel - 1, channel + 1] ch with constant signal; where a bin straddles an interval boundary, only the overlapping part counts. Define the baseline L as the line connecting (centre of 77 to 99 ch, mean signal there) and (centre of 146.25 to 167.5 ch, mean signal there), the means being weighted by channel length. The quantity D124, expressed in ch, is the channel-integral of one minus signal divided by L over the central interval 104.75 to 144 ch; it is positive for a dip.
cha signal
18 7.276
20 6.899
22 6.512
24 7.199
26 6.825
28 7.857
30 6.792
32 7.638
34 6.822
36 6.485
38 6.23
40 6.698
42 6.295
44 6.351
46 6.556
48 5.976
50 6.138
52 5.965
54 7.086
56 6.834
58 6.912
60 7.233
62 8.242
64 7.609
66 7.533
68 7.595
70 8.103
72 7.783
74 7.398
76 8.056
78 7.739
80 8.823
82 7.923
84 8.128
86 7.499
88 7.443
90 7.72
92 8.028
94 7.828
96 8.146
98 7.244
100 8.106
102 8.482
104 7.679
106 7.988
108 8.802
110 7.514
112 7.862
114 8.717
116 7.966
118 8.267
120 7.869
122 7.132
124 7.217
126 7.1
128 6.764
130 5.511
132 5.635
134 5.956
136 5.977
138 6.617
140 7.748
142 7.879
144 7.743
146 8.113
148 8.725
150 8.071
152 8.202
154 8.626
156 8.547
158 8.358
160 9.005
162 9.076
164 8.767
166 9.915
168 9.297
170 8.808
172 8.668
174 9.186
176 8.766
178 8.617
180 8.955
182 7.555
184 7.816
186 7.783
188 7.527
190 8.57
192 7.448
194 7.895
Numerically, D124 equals 4.7 ch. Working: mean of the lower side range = 7.87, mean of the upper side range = 8.72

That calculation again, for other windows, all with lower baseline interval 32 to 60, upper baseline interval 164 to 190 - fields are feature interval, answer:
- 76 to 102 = -2.5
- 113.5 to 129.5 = 0.4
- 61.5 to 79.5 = -2.2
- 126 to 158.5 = 2.7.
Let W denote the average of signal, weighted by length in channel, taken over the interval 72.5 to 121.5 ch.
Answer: 7.96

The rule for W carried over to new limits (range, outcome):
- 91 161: 7.7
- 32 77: 7.01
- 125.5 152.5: 7.13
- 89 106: 7.91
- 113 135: 7.1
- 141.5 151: 8.12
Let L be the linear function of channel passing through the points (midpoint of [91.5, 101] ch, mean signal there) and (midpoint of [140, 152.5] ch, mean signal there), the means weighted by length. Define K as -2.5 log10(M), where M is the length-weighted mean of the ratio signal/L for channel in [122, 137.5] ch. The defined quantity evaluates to 0.25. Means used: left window 7.86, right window 8.09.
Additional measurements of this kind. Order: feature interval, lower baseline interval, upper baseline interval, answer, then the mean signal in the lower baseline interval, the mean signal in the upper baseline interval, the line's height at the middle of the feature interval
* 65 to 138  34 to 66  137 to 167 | -0.009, 6.74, 8.36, 7.56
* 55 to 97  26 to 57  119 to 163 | -0.115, 6.65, 7.54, 6.96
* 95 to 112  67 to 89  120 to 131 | -0.095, 7.86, 6.85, 7.32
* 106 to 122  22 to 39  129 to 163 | -0.087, 6.95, 7.63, 7.45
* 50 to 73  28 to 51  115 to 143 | -0.094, 6.6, 6.97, 6.69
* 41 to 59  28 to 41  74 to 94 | 0.116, 6.86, 7.9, 7.19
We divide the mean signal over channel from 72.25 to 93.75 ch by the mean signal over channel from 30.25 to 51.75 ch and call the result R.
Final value 1.2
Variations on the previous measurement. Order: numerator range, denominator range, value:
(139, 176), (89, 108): 1.08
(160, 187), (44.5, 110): 1.15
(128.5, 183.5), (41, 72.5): 1.15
